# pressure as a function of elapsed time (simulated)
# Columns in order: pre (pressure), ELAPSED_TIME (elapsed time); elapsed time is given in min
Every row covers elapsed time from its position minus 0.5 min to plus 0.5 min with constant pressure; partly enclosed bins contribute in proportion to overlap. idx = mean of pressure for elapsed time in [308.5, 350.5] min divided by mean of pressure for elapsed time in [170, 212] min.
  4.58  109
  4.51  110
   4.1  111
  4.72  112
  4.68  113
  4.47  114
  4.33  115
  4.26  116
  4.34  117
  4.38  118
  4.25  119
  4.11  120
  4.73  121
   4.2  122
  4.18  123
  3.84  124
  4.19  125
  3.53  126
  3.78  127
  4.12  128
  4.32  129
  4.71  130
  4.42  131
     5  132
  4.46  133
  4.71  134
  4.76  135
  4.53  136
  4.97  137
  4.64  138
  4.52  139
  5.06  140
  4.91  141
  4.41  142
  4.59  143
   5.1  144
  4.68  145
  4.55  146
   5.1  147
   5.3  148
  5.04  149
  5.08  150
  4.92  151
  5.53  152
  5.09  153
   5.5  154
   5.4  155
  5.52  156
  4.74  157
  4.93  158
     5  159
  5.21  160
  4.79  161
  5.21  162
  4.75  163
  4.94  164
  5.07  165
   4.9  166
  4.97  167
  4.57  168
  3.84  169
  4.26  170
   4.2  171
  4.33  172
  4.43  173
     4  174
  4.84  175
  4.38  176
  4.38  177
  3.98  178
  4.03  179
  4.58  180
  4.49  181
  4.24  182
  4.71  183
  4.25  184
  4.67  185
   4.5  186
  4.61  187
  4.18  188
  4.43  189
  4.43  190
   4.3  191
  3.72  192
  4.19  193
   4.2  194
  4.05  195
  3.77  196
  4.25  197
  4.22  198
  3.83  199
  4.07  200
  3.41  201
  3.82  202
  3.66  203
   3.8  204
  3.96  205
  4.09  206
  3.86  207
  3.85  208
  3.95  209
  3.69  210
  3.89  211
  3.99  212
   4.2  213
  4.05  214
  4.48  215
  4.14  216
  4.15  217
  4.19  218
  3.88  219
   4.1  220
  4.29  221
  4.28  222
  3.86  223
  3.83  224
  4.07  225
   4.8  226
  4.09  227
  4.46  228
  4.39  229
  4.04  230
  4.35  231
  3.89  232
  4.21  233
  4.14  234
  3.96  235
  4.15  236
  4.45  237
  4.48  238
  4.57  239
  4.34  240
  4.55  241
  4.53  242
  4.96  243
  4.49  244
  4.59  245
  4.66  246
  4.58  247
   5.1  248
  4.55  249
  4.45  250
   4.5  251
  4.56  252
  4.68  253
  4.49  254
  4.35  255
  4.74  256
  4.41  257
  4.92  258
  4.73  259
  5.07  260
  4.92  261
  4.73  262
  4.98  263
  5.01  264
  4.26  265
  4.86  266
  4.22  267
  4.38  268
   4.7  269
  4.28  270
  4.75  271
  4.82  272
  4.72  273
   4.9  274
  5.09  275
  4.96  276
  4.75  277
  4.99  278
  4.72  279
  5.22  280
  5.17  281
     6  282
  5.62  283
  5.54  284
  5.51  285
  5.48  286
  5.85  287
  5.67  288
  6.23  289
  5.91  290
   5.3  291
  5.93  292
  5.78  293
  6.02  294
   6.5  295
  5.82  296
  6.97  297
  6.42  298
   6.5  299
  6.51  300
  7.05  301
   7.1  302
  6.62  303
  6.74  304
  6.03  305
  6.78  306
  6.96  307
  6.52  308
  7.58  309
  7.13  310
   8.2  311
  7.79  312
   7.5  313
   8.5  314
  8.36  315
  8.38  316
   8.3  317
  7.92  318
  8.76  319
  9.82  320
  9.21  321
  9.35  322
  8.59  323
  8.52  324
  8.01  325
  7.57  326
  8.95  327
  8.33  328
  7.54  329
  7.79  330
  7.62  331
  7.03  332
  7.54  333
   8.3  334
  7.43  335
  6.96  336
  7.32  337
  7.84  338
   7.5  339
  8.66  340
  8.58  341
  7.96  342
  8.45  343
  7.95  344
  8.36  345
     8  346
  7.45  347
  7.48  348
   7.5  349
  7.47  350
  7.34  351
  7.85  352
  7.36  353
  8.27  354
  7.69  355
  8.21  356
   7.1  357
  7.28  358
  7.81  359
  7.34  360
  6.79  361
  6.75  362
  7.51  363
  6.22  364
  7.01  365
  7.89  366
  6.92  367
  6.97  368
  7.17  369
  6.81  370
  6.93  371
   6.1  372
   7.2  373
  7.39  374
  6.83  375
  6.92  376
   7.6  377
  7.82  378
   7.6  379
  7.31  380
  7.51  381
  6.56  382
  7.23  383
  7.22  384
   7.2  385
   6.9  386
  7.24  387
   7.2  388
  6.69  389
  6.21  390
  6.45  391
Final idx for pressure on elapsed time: 1.9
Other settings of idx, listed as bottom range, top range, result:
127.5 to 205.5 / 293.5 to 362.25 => 1.67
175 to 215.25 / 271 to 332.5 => 1.63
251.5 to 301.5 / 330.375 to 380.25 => 1.42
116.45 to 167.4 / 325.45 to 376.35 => 1.59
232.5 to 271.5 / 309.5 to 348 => 1.77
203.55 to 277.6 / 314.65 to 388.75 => 1.73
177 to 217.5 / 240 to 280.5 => 1.14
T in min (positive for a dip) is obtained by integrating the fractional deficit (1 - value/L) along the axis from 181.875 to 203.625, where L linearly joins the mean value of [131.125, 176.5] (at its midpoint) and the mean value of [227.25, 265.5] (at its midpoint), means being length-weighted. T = 2.5 min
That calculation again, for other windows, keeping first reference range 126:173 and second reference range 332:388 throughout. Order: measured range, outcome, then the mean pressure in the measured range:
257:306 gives 7.50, 5.47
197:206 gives 2.56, 3.88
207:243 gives 9.68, 4.19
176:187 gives 1.67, 4.39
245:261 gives 3.73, 4.66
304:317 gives -1.29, 7.48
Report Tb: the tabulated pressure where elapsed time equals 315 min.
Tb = 8.36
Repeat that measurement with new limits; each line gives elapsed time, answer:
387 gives 7.24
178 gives 3.98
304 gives 6.74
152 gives 5.53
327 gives 8.95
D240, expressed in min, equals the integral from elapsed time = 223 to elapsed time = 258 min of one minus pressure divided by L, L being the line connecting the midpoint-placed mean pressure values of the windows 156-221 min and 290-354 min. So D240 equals 7.2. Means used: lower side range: 4.3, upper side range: 7.54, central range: 4.42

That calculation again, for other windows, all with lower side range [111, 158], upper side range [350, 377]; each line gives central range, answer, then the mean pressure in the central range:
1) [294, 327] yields -4.6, 7.56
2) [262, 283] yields 4.6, 4.86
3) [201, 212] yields 3.3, 3.84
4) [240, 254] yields 3.1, 4.62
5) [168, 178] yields 1.5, 4.29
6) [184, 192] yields 1.3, 4.39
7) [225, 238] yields 3.4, 4.25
